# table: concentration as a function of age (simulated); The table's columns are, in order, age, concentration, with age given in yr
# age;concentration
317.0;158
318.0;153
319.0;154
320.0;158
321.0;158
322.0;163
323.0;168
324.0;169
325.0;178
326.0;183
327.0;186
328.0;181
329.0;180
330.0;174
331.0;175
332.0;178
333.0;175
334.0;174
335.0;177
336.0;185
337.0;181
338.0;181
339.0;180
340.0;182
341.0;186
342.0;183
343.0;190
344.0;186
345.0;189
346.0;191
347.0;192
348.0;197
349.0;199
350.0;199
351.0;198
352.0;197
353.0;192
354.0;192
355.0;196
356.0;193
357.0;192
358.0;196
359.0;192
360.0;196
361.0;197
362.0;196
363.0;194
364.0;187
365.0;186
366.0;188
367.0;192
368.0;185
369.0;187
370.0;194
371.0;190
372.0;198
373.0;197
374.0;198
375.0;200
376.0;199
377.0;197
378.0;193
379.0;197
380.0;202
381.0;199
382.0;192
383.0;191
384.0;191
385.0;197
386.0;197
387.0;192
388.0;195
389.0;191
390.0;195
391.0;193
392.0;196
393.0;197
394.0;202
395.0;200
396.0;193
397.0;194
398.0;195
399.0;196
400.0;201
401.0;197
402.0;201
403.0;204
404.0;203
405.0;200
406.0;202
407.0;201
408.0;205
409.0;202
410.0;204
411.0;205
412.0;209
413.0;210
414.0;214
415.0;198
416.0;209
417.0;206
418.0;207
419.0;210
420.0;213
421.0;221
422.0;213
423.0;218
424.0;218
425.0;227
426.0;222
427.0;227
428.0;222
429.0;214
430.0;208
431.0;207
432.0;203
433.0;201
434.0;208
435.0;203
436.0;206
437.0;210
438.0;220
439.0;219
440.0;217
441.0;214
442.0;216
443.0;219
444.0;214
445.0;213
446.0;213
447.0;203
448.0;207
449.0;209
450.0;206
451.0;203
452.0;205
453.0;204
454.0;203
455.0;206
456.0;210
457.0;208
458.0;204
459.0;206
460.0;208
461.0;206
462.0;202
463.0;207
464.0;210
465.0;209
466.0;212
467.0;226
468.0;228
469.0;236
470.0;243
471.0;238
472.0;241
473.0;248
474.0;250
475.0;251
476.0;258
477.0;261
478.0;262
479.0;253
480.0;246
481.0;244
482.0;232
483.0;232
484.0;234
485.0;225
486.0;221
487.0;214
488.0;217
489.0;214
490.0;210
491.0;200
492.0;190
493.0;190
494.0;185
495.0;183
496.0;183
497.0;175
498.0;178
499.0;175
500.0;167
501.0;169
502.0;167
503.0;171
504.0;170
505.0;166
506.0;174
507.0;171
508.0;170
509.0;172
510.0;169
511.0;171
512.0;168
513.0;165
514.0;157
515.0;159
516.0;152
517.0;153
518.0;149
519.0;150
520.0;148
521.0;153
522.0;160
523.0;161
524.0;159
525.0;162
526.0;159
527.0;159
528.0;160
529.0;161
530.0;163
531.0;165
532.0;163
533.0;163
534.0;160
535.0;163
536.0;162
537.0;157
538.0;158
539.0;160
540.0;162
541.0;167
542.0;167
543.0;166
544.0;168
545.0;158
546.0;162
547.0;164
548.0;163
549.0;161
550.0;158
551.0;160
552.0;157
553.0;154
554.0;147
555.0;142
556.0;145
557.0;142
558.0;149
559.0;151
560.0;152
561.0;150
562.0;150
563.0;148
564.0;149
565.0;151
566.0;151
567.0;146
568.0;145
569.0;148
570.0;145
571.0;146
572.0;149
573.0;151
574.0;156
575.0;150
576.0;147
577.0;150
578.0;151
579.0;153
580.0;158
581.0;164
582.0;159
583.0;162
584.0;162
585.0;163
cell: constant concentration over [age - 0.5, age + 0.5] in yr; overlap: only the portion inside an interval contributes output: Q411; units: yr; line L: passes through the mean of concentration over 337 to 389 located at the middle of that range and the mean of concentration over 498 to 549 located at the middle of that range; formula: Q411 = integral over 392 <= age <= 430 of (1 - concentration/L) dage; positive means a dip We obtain -4.82 yr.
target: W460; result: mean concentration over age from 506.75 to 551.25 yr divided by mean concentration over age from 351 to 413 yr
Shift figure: 0.82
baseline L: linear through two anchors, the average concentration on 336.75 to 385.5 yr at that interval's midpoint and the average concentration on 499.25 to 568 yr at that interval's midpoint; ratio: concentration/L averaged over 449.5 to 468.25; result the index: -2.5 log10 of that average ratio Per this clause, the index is -0.198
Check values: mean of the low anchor 192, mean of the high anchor 159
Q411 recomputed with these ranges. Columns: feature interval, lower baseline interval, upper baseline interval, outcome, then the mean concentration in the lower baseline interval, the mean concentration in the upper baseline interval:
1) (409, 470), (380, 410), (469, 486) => 2.9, 198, 244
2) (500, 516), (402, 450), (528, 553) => 0.7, 210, 162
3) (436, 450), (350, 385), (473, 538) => -1.7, 194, 185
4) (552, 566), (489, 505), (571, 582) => 0.9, 181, 153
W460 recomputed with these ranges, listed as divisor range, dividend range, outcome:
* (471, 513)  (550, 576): 0.73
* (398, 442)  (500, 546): 0.78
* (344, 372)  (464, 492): 1.20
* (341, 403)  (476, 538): 0.94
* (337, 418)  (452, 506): 1.08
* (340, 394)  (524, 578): 0.80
